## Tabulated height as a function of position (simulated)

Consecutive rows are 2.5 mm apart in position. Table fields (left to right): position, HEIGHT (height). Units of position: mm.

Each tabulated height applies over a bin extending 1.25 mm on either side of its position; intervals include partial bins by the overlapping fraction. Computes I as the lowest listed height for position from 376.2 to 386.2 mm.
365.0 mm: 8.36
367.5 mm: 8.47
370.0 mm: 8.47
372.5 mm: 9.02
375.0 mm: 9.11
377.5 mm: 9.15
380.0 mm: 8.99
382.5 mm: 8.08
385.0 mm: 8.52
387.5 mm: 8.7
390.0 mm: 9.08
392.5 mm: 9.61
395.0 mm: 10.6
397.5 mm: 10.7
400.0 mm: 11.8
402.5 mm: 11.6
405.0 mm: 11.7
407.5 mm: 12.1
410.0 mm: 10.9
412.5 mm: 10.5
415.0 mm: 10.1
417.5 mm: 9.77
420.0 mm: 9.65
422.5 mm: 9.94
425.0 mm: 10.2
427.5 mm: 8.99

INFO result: 8.08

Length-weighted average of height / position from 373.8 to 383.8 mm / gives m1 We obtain 8.83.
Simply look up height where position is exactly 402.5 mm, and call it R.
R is 11.6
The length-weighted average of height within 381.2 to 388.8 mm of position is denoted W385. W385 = 8.44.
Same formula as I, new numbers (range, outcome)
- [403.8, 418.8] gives 9.77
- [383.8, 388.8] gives 8.52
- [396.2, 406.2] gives 10.7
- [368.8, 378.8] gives 8.47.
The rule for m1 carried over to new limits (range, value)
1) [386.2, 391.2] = 8.88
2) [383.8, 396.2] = 9.3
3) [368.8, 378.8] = 8.94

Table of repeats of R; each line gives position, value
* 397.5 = 10.7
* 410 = 10.9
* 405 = 11.7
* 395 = 10.6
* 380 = 8.99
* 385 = 8.52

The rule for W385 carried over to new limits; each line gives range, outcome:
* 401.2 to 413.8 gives 11.4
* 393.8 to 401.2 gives 11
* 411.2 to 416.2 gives 10.3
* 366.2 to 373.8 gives 8.65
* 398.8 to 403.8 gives 11.7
